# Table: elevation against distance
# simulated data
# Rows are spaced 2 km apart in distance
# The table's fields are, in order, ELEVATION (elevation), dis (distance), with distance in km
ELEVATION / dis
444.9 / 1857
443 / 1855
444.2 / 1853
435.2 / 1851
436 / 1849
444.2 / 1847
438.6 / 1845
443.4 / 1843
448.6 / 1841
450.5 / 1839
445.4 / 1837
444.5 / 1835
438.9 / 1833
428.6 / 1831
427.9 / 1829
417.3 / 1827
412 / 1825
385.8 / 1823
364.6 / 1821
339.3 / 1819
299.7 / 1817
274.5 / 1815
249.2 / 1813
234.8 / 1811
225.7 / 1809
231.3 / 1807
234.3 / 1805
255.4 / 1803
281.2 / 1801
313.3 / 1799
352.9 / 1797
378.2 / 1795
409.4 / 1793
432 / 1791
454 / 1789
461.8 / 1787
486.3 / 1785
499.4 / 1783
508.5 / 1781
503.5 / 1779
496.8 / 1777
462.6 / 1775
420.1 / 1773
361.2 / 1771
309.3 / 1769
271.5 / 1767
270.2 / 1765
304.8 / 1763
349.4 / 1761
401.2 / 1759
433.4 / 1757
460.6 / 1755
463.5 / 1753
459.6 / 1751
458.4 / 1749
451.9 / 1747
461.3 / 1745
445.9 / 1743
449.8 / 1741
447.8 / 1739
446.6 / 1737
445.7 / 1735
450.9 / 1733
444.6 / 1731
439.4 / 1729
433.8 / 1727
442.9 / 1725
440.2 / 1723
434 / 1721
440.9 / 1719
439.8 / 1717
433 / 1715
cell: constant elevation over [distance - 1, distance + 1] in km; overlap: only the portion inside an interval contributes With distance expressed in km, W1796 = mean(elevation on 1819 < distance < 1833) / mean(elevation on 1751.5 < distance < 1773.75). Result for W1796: 1.09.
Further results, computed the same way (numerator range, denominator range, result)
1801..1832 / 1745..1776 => 0.81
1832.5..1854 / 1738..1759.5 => 0.98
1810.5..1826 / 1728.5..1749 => 0.72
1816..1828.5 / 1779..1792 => 0.78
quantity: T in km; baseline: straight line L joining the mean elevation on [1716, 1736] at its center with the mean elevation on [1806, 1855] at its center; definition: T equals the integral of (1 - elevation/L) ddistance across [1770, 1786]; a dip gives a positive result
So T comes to -2.1 km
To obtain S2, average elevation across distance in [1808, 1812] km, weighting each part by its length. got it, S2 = 230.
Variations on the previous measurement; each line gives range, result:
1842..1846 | 441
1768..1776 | 388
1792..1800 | 363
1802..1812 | 236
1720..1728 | 438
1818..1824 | 363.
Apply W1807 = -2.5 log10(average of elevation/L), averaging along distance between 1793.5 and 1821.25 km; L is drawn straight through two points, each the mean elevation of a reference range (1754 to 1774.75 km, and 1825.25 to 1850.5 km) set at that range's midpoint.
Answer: 0.37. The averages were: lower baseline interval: 362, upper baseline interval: 438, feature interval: 288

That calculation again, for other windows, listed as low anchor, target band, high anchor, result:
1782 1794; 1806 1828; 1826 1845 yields 0.385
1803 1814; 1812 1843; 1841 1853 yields -0.154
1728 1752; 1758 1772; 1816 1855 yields 0.337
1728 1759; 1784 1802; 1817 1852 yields 0.097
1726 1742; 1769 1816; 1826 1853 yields 0.194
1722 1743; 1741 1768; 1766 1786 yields 0.088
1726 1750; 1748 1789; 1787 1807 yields -0.072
